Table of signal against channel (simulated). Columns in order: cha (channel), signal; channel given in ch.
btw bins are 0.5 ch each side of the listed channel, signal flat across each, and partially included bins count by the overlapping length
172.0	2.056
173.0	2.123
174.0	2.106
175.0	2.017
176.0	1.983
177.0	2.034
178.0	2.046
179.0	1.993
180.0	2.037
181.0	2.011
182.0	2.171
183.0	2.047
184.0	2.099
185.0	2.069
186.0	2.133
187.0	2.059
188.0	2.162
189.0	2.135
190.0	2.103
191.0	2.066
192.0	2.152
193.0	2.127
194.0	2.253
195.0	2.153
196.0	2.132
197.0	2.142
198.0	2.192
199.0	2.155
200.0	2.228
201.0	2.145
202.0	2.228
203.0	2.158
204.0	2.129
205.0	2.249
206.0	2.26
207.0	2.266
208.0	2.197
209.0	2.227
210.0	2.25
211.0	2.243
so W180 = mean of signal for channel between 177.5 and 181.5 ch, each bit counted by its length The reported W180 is 2.02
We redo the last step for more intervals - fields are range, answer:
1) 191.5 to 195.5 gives 2.17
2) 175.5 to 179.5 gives 2.01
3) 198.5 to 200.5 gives 2.19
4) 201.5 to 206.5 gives 2.2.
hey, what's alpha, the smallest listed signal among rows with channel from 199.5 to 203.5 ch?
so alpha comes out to 2.145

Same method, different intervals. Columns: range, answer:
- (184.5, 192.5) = 2.059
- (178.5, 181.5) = 1.993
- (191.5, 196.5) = 2.127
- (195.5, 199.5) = 2.132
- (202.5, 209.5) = 2.129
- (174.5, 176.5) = 1.983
